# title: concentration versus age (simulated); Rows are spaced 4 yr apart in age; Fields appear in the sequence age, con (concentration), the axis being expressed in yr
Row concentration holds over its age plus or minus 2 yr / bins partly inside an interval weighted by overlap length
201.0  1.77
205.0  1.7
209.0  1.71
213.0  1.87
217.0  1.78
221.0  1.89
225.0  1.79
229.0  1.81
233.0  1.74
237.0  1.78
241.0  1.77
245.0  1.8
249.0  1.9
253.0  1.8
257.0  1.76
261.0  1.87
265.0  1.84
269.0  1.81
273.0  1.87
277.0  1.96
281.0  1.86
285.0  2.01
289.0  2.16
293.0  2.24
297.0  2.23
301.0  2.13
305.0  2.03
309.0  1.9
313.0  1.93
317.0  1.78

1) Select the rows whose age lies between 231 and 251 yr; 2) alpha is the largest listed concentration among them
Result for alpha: 1.9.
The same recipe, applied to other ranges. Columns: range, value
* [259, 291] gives 2.16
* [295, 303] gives 2.23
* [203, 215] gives 1.87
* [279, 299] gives 2.24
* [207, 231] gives 1.89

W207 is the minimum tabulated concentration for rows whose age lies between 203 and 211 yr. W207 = 1.7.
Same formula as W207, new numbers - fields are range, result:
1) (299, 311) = 1.9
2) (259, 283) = 1.81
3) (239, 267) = 1.76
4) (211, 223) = 1.78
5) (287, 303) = 2.13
